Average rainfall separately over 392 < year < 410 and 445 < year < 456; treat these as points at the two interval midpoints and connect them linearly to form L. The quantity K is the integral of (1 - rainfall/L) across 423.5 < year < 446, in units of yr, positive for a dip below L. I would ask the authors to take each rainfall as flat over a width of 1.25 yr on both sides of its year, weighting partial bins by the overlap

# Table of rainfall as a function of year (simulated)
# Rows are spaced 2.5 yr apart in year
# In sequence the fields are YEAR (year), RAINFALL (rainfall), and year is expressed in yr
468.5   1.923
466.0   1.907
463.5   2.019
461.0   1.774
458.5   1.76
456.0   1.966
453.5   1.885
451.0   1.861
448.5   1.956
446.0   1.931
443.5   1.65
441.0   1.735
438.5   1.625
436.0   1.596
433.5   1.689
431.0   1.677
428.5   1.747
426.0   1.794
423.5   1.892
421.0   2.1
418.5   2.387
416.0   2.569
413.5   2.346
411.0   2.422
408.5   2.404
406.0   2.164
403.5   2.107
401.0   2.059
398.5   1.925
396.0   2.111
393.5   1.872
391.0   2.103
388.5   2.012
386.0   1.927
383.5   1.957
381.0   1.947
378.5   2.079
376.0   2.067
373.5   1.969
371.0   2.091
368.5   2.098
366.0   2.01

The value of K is 2.9 yr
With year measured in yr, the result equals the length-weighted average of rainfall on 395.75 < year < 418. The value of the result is 2.24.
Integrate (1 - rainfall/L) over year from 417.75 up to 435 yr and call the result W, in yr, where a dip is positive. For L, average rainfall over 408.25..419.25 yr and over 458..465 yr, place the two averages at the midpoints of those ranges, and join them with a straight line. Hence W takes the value 3.1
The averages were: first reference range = 2.43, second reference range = 1.86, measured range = 1.88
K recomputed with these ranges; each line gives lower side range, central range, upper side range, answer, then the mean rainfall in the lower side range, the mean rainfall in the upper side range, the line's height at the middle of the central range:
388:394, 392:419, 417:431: -3.0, 2.01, 1.97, 1.99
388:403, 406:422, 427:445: -4.3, 2.02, 1.68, 1.86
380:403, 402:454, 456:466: -1.3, 1.99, 1.87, 1.93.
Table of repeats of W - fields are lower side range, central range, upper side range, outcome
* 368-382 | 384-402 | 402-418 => 1.6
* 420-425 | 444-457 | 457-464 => -0.2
